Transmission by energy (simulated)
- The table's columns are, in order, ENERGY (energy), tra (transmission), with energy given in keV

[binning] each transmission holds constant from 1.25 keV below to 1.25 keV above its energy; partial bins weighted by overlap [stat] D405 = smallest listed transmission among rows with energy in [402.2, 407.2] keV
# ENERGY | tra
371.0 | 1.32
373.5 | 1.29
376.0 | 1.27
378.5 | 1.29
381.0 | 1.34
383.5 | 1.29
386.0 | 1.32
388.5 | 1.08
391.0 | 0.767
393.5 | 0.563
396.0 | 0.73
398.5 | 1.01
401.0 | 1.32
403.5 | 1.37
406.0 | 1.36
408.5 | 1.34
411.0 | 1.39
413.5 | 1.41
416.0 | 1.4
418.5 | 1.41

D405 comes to 1.36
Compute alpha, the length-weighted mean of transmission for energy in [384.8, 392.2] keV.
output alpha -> 1.06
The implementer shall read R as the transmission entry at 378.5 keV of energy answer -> 1.29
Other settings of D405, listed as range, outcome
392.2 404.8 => 0.563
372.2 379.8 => 1.27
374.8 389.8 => 1.08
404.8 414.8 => 1.34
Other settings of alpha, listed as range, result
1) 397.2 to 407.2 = 1.26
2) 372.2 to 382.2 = 1.3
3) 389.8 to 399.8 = 0.77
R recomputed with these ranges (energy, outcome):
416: 1.4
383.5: 1.29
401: 1.32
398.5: 1.01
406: 1.36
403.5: 1.37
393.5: 0.563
